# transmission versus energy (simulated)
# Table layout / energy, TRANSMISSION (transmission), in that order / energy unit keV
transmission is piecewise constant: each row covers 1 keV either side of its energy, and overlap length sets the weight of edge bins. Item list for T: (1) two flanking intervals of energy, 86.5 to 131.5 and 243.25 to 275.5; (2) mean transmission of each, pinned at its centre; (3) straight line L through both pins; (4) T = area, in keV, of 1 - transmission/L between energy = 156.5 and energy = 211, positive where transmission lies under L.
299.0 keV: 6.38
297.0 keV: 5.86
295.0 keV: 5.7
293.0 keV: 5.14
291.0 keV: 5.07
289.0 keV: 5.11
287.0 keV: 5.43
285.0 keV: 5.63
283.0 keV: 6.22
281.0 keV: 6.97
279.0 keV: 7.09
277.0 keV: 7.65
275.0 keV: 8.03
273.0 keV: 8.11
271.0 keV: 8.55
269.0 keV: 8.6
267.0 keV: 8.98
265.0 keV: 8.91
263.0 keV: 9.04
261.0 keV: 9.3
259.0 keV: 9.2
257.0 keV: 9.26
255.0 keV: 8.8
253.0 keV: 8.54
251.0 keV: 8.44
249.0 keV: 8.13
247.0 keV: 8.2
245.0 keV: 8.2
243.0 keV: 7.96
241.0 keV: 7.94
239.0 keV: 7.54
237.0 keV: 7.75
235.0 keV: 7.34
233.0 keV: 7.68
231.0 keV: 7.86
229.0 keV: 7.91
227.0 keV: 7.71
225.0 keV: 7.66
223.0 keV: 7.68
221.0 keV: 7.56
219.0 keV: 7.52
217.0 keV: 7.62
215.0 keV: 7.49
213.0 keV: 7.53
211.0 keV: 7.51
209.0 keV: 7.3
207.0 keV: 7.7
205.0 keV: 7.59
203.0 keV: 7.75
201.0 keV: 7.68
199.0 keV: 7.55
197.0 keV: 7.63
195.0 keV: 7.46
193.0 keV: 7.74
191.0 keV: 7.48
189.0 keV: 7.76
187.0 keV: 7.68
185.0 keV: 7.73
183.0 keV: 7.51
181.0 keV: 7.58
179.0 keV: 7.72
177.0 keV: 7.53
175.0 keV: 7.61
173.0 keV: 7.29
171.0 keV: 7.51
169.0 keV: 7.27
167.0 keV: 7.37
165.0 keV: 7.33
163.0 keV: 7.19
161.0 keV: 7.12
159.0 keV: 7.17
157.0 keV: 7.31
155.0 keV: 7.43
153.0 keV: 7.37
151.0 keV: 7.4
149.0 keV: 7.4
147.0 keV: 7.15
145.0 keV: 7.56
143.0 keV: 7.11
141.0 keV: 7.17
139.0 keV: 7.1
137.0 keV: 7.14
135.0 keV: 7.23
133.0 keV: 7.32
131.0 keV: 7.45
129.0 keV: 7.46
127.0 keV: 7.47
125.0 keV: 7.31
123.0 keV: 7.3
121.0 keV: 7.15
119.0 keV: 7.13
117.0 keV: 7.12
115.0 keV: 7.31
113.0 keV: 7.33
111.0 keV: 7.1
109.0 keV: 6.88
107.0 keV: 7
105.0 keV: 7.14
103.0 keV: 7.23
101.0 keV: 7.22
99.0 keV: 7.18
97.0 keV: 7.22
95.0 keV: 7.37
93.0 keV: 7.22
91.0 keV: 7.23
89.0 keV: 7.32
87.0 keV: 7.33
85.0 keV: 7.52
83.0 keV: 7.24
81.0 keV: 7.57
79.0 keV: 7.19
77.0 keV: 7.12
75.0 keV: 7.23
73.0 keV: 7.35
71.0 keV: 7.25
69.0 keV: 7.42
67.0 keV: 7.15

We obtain 2.9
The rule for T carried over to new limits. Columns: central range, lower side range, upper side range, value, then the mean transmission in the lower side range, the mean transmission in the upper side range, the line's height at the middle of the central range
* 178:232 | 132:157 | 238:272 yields 2.40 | 7.28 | 8.56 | 7.98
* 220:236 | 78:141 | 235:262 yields 1.03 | 7.25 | 8.37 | 8.2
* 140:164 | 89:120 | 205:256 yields 0.45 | 7.18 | 7.82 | 7.42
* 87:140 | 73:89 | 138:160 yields 0.53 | 7.32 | 7.29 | 7.3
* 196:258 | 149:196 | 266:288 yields -3.50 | 7.46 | 7.39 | 7.42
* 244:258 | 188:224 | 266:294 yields -2.62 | 7.59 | 6.9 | 7.17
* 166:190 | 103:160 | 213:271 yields 0.28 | 7.25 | 8.17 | 7.64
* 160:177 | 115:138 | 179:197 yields 0.38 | 7.28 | 7.62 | 7.52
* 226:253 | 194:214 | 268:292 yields -2.54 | 7.57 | 6.87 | 7.24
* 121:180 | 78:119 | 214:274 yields 1.85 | 7.23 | 8.18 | 7.57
